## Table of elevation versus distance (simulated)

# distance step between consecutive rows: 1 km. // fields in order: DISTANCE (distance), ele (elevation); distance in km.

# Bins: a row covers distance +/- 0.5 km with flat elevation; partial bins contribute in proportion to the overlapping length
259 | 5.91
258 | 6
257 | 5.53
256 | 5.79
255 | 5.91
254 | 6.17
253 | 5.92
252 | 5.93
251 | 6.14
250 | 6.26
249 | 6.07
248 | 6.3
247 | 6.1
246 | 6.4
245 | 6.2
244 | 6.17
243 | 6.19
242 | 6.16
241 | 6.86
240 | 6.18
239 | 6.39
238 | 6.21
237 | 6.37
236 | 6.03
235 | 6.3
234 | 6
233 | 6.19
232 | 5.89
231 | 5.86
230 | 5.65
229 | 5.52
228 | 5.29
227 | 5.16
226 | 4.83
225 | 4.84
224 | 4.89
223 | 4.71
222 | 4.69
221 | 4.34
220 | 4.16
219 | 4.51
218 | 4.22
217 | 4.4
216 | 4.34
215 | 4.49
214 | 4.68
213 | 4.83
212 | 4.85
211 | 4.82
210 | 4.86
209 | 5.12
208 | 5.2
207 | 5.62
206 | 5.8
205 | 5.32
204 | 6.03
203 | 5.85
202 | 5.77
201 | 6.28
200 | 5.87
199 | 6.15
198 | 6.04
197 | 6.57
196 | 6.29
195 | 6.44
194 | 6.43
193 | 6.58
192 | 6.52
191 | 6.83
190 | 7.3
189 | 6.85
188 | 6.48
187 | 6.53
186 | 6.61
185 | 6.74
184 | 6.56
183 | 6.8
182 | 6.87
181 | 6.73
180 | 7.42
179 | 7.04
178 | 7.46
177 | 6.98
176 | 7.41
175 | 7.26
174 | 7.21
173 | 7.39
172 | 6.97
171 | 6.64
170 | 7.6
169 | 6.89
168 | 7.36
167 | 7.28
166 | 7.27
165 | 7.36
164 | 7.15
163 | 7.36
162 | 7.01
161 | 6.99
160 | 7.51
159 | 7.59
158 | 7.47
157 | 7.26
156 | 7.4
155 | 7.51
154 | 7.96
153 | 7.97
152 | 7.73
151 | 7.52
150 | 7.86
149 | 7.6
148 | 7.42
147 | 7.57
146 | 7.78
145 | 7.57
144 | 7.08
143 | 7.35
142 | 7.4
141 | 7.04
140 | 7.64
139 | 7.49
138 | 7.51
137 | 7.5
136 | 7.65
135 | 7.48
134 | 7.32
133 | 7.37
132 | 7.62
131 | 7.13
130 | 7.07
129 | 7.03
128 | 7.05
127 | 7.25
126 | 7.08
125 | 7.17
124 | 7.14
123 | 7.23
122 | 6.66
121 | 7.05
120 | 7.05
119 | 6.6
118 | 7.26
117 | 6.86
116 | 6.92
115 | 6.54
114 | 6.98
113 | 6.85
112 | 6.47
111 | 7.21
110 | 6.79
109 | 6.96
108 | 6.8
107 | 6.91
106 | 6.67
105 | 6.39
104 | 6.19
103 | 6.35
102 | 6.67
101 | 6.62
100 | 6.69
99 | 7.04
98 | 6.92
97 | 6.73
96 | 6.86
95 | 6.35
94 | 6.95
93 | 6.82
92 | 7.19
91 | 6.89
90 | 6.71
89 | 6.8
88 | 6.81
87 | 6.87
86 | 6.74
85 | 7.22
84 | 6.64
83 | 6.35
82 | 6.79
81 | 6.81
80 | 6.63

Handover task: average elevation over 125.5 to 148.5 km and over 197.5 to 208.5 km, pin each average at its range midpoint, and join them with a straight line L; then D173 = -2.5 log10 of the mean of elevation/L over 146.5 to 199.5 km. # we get -0.09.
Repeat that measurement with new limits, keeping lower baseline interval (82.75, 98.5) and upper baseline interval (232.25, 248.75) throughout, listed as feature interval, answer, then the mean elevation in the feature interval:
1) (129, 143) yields -0.12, 7.39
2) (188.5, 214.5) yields 0.09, 5.88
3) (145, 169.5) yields -0.14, 7.45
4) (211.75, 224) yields 0.36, 4.53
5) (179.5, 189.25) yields -0.05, 6.76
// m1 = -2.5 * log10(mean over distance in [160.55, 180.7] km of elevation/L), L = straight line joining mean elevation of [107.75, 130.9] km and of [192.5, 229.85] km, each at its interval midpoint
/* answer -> -0.193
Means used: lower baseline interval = 6.96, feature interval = 7.2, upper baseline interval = 5.29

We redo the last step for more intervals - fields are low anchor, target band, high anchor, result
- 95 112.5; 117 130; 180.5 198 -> -0.05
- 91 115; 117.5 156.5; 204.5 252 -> -0.15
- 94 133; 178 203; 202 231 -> -0.20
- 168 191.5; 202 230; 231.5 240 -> 0.29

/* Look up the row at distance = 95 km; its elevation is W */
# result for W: 6.35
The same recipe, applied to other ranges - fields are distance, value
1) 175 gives 7.26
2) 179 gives 7.04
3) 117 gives 6.86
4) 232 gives 5.89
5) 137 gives 7.5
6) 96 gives 6.86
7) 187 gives 6.53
